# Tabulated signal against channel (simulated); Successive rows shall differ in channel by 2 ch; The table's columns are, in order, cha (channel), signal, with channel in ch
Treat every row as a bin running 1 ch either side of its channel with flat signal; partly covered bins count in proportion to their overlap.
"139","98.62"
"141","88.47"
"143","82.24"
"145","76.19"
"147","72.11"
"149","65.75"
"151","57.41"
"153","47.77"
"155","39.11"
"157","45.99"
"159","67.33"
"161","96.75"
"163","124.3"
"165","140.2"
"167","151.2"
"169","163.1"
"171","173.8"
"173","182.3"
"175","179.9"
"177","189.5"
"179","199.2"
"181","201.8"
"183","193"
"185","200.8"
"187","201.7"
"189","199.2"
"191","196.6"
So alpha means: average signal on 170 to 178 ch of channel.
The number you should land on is 181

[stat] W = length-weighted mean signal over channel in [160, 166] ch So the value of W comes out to 120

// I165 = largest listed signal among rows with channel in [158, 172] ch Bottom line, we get 173.8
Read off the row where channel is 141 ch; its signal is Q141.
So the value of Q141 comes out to 88.47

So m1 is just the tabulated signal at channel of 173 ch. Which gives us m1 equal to 182.3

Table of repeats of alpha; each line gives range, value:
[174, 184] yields 193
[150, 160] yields 51.5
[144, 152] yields 67.9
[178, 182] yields 200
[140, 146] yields 82.3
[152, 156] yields 43.4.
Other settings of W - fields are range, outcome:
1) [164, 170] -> 151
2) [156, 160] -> 56.7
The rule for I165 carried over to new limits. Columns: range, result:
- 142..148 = 82.24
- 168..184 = 201.8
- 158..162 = 96.75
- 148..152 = 65.75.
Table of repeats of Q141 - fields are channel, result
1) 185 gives 200.8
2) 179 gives 199.2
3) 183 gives 193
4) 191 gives 196.6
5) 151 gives 57.41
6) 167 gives 151.2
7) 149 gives 65.75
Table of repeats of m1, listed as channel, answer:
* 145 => 76.19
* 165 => 140.2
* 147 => 72.11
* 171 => 173.8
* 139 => 98.62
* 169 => 163.1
